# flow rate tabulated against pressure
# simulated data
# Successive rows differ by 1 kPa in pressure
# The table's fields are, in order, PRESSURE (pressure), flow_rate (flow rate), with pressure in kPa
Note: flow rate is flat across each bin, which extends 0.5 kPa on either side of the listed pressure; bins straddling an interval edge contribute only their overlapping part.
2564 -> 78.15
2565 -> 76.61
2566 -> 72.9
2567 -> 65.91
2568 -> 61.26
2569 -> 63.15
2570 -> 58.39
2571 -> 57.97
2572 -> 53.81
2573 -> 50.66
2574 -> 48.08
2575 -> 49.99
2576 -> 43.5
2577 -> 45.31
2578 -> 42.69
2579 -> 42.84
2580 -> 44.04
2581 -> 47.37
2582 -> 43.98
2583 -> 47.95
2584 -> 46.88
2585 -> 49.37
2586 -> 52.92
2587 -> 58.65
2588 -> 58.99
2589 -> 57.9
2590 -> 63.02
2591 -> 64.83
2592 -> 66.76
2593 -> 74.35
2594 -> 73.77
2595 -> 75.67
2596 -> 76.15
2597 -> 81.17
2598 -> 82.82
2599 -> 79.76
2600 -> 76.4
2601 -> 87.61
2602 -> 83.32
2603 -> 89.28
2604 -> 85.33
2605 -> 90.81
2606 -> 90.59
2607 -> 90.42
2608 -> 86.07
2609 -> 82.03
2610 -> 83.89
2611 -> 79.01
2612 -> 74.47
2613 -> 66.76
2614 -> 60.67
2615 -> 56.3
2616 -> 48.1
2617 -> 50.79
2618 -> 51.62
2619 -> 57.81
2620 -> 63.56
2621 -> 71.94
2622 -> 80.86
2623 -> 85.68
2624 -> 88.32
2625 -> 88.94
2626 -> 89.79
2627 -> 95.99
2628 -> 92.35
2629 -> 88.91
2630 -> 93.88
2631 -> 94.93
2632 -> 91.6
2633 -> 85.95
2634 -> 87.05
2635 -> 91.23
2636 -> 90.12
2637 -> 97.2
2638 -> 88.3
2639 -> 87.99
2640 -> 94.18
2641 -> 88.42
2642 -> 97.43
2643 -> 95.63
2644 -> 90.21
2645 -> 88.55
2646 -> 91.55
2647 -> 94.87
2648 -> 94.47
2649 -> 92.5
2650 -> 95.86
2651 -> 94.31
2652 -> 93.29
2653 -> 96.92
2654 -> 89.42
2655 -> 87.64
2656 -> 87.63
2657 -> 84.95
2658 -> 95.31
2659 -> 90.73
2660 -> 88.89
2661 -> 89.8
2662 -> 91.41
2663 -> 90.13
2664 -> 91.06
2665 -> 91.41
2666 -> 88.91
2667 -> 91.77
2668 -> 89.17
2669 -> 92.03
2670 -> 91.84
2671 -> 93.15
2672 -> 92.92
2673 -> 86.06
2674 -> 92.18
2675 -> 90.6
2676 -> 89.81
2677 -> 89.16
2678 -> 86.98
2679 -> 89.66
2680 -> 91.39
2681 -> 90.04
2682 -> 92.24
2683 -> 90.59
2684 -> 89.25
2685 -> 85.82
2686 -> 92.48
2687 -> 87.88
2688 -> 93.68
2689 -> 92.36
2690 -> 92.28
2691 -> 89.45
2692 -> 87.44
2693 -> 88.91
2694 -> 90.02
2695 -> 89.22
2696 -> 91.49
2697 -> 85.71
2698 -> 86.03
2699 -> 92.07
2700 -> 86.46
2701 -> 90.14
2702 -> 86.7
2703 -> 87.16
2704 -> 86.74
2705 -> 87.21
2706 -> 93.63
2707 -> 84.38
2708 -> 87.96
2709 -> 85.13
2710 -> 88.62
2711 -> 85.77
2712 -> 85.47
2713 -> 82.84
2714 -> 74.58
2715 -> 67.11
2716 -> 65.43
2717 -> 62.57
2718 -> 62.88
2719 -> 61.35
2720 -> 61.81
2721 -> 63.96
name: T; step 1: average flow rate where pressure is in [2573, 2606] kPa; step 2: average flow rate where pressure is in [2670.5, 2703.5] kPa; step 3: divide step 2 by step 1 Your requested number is 1.41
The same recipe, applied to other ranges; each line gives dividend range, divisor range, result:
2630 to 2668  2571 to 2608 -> 1.42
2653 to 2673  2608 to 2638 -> 1.14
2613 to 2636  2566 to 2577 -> 1.40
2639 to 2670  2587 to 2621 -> 1.26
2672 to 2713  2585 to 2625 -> 1.22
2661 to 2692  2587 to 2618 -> 1.22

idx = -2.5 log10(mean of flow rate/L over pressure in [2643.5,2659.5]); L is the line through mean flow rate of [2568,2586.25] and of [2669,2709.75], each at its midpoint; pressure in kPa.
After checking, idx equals -0.21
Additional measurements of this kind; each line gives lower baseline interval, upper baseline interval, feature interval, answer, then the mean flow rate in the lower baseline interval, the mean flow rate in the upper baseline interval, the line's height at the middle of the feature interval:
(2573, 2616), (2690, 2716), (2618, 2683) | -0.169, 66.3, 86.1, 76.5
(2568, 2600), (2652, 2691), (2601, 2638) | -0.135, 58.5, 90.5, 71.5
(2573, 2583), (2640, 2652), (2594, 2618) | -0.189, 45.7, 93.1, 65.2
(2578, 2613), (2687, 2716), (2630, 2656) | -0.187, 69.8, 86.7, 77.4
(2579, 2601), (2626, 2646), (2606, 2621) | 0.122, 63.1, 91.5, 77.6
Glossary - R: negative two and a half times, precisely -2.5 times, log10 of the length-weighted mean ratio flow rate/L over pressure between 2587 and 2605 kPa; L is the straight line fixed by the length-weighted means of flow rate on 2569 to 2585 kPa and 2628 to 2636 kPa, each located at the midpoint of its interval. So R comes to -0.18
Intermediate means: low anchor 48.7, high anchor 90.6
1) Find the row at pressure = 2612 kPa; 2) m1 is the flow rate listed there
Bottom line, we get 74.47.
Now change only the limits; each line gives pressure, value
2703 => 87.16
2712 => 85.47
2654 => 89.42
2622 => 80.86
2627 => 95.99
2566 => 72.9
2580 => 44.04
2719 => 61.35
